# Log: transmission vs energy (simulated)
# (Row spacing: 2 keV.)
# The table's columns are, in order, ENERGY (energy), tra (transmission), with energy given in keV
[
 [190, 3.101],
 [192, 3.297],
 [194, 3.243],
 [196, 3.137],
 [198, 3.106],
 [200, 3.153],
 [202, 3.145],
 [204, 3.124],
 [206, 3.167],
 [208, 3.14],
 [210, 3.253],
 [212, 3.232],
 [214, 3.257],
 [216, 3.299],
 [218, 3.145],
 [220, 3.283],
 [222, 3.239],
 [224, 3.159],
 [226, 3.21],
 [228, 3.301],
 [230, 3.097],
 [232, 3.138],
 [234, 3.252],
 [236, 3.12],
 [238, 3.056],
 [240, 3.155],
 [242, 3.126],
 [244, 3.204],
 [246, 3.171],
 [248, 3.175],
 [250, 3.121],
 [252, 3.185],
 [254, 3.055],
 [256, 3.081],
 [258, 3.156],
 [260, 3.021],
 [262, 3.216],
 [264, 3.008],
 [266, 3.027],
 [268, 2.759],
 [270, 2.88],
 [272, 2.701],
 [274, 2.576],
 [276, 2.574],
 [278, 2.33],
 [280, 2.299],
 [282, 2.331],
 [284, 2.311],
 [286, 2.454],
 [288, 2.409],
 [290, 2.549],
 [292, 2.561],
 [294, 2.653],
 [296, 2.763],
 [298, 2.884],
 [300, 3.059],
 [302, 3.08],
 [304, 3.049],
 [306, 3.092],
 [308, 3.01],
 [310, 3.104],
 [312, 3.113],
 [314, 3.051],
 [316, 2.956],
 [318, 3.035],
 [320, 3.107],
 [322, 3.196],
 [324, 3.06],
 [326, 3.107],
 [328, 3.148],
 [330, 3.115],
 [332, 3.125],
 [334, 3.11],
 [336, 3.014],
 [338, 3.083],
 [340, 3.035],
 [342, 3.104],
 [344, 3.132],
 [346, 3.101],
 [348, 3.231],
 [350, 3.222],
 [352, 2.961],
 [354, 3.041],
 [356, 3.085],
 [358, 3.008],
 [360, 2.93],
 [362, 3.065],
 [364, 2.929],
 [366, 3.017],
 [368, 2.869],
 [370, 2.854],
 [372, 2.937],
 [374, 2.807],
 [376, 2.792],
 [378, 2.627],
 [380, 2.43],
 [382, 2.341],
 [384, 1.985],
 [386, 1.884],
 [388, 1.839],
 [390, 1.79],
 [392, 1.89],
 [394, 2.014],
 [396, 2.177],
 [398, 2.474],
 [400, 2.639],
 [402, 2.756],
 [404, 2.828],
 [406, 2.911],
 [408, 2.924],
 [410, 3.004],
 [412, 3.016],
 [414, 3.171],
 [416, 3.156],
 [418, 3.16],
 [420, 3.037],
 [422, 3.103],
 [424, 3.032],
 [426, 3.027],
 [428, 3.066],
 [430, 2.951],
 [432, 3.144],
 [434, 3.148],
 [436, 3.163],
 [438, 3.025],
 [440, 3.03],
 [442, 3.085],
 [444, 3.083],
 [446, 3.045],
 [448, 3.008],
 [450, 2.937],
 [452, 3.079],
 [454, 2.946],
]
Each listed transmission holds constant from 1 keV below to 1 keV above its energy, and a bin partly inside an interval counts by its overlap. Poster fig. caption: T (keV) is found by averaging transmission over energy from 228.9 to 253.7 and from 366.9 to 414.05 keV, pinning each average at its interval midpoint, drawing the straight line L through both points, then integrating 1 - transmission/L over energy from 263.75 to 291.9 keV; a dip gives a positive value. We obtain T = 4.0 keV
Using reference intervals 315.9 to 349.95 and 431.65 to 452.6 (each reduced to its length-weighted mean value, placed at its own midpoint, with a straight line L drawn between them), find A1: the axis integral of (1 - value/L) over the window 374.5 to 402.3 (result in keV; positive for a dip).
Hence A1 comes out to 7.5 keV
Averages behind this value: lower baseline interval 3.1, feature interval 2.26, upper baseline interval 3.07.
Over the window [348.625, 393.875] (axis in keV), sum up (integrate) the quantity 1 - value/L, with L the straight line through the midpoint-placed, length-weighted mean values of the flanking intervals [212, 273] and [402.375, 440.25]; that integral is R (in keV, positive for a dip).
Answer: 6.2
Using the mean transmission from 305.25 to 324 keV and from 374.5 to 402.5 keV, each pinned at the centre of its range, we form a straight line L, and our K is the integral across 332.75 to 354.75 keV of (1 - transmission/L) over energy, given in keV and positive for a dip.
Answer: -2.8 keV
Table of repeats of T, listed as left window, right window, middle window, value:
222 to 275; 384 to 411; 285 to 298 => 1.3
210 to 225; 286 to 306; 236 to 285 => 1.4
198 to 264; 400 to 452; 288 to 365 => 2.0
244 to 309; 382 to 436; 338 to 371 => -3.4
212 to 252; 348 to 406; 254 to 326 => 2.7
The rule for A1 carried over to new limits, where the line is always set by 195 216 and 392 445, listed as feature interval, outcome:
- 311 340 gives -0.6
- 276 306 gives 4.2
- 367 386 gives 2.4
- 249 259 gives 0.0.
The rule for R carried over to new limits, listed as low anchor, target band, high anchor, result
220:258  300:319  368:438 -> -0.54 keV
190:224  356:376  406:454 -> 1.04 keV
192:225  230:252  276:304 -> -1.42 keV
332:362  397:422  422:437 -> 1.20 keV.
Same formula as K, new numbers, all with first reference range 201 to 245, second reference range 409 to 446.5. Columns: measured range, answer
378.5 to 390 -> 3.74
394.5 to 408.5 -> 2.04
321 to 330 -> 0.01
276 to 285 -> 2.31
